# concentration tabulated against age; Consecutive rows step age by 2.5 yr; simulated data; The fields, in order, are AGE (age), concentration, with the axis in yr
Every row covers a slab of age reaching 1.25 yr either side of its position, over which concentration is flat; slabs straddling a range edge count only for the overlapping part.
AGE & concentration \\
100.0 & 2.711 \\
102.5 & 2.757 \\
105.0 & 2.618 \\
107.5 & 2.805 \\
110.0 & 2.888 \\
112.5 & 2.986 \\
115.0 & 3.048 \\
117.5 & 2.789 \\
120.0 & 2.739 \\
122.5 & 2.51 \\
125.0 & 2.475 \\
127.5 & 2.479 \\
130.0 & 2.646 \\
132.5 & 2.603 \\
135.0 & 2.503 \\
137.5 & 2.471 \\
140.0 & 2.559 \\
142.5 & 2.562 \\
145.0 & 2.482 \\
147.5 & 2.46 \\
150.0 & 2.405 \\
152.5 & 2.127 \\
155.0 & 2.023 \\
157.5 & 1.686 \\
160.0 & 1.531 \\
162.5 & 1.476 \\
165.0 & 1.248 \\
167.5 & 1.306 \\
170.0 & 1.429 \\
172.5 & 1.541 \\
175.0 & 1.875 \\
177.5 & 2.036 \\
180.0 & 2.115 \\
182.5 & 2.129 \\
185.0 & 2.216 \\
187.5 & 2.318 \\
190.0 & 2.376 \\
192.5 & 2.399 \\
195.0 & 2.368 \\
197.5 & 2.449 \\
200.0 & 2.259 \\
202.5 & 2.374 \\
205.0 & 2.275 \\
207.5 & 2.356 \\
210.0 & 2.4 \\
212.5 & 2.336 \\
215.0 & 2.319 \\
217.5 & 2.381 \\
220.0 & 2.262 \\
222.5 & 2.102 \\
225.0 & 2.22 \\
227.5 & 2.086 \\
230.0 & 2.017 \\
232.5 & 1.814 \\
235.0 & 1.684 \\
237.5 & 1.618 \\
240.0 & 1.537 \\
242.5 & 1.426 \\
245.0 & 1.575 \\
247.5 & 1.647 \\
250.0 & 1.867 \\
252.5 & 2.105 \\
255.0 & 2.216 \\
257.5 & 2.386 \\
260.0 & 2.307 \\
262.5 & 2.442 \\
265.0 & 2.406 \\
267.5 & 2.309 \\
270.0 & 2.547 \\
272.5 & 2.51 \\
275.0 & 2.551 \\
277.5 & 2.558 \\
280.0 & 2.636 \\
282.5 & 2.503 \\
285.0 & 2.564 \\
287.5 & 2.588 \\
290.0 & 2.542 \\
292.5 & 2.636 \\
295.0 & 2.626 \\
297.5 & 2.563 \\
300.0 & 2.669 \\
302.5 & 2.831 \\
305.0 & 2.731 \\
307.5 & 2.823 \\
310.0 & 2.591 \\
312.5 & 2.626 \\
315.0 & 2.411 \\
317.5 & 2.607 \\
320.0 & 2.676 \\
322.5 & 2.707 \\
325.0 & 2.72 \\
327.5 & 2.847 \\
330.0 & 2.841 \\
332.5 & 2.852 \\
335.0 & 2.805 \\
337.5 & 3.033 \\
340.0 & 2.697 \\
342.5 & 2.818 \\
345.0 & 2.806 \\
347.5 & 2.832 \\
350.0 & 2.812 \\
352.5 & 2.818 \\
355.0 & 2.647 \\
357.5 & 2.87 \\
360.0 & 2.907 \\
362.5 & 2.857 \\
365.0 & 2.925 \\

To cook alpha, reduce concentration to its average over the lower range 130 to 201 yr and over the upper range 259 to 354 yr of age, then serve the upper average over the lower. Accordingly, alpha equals 1.3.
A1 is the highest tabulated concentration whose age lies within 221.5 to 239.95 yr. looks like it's 2.22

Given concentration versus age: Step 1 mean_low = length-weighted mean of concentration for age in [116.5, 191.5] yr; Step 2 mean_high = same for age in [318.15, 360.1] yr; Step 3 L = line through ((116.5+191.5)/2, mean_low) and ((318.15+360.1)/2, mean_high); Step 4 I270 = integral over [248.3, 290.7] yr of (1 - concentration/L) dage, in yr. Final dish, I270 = 2.7 yr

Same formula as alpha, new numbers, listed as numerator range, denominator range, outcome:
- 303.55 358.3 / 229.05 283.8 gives 1.30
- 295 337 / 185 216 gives 1.15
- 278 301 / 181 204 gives 1.12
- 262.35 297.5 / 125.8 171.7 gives 1.20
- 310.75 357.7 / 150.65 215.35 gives 1.35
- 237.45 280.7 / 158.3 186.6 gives 1.25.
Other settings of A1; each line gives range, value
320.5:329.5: 2.847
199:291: 2.636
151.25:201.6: 2.449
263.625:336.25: 2.852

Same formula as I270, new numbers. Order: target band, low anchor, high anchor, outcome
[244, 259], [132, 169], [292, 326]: 2.9 yr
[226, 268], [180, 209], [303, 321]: 8.5 yr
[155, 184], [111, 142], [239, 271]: 9.0 yr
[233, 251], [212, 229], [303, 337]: 5.5 yr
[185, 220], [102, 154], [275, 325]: 3.6 yr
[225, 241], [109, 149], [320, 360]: 5.2 yr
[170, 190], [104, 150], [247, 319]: 4.4 yr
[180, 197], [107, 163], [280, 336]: 1.5 yr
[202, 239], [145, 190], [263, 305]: 1.0 yr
